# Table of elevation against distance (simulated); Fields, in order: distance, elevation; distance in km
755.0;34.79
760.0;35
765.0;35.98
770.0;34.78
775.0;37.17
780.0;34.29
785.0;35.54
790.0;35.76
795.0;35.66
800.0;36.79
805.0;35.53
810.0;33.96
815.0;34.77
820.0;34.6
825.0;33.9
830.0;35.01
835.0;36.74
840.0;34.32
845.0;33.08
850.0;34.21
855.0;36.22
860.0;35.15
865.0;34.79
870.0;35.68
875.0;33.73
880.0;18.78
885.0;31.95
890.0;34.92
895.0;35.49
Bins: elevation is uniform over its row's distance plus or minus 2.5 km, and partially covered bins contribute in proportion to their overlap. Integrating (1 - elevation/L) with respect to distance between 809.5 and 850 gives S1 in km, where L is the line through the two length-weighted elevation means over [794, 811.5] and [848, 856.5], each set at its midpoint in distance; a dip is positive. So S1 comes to 0.90 km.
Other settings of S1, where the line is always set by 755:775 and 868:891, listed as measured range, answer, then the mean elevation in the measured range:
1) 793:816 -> -1.1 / 35.4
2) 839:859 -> -1.6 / 34.5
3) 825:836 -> -0.9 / 35.3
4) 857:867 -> -1.2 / 35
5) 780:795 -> -0.4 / 35.4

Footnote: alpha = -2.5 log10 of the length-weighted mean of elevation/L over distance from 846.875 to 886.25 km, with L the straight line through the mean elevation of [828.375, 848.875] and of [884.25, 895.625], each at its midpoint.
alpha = 0.06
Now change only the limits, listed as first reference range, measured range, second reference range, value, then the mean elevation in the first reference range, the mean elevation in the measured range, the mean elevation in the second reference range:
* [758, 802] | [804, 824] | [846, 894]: 0.00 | 35.7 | 34.6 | 32.9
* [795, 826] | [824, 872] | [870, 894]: -0.07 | 35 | 34.9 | 30.8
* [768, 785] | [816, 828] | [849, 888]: -0.01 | 35.5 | 34.3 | 32.5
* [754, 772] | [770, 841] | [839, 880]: -0.02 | 35.2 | 35.3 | 33.7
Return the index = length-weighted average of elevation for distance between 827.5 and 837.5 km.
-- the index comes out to 35.9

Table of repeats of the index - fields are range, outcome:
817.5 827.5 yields 34.2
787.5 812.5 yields 35.5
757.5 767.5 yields 35.5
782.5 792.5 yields 35.6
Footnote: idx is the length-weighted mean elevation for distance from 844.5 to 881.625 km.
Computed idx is 33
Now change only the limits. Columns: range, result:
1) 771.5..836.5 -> 35.3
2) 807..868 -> 34.7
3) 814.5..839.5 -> 35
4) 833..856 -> 34.8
